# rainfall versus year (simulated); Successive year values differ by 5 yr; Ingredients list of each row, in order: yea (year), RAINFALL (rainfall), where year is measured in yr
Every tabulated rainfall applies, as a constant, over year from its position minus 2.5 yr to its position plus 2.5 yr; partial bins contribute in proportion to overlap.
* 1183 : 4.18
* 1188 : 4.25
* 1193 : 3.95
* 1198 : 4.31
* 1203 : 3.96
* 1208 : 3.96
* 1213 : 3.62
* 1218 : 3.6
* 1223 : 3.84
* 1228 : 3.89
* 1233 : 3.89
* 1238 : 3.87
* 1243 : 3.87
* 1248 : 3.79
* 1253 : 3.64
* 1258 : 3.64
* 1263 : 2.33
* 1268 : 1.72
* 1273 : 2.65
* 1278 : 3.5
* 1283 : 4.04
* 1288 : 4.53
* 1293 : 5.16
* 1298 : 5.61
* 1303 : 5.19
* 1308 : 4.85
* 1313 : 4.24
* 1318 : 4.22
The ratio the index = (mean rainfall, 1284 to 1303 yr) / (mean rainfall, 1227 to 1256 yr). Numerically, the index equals 1.32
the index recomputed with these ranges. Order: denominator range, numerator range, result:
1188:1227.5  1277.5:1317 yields 1.20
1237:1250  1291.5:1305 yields 1.39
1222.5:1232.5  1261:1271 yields 0.53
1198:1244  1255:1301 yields 0.96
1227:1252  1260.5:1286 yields 0.75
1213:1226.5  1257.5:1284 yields 0.77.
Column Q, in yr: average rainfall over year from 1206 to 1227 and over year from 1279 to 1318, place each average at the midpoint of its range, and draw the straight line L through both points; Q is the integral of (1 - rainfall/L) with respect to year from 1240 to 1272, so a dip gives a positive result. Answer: 8.0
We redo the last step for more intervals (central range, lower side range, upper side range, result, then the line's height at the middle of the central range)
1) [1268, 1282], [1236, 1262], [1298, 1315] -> 4.33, 4.23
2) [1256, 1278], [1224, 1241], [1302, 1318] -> 8.08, 4.22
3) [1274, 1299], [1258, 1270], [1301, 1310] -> -3.57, 3.81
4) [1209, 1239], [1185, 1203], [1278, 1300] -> 3.61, 4.31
